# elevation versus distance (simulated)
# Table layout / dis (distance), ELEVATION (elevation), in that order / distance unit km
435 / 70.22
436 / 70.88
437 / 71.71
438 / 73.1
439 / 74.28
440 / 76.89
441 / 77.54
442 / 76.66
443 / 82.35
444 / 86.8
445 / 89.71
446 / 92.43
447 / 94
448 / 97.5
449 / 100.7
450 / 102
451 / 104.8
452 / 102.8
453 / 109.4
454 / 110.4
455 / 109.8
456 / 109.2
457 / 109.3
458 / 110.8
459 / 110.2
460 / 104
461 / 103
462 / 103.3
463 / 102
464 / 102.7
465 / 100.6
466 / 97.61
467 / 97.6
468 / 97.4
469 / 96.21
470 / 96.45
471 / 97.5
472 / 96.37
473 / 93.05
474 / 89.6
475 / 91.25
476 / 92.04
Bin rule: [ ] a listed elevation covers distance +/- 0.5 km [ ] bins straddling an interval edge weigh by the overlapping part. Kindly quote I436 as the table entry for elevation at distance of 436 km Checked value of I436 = 70.88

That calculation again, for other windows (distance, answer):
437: 71.71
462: 103.3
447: 94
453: 109.4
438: 73.1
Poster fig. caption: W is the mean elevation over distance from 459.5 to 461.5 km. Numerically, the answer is 104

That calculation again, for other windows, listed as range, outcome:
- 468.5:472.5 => 96.6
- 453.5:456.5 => 110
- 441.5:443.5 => 79.5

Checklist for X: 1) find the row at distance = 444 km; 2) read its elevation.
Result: 86.8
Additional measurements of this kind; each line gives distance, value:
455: 109.8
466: 97.61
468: 97.4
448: 97.5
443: 82.35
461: 103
